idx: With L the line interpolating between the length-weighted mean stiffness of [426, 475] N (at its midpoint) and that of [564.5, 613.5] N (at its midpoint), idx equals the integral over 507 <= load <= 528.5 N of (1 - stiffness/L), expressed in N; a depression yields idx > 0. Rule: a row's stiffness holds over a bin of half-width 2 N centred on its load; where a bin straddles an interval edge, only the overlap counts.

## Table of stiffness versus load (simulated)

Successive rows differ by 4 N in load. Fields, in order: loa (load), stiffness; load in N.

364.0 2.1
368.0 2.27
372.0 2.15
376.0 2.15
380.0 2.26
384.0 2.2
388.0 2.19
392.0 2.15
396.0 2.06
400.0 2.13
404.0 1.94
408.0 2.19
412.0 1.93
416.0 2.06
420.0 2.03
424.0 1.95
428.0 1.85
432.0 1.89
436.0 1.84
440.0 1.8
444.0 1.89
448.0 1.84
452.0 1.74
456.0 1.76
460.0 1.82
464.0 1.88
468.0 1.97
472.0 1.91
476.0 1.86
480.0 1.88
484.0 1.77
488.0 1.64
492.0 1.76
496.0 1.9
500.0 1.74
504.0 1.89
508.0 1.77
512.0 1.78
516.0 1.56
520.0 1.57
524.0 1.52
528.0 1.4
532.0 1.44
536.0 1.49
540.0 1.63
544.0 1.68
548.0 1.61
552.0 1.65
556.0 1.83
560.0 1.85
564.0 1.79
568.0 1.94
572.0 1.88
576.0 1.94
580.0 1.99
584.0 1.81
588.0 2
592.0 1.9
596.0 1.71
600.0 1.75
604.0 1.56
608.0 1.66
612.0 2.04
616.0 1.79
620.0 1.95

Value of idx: 2.8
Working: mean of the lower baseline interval 1.85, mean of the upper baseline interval 1.84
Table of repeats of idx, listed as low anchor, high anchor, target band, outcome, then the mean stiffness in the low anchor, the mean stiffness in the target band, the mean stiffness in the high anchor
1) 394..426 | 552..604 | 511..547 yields 6.5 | 2.04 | 1.56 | 1.85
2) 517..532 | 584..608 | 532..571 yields -2.6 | 1.49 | 1.71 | 1.78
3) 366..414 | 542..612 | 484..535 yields 6.9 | 2.14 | 1.66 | 1.8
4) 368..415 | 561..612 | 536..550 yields 2.1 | 2.13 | 1.62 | 1.84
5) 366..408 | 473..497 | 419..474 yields 2.0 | 2.15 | 1.87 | 1.8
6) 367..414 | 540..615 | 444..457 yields 1.5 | 2.13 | 1.8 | 1.81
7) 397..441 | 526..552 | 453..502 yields -1.6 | 1.97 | 1.82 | 1.55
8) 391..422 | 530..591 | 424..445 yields 1.5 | 2.06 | 1.86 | 1.77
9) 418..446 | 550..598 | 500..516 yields 0.9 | 1.89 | 1.77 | 1.86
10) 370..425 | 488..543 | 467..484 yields -0.8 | 2.1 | 1.89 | 1.65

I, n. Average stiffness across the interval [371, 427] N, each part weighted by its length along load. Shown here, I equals 2.09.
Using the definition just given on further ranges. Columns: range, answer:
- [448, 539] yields 1.73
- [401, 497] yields 1.88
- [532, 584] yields 1.76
